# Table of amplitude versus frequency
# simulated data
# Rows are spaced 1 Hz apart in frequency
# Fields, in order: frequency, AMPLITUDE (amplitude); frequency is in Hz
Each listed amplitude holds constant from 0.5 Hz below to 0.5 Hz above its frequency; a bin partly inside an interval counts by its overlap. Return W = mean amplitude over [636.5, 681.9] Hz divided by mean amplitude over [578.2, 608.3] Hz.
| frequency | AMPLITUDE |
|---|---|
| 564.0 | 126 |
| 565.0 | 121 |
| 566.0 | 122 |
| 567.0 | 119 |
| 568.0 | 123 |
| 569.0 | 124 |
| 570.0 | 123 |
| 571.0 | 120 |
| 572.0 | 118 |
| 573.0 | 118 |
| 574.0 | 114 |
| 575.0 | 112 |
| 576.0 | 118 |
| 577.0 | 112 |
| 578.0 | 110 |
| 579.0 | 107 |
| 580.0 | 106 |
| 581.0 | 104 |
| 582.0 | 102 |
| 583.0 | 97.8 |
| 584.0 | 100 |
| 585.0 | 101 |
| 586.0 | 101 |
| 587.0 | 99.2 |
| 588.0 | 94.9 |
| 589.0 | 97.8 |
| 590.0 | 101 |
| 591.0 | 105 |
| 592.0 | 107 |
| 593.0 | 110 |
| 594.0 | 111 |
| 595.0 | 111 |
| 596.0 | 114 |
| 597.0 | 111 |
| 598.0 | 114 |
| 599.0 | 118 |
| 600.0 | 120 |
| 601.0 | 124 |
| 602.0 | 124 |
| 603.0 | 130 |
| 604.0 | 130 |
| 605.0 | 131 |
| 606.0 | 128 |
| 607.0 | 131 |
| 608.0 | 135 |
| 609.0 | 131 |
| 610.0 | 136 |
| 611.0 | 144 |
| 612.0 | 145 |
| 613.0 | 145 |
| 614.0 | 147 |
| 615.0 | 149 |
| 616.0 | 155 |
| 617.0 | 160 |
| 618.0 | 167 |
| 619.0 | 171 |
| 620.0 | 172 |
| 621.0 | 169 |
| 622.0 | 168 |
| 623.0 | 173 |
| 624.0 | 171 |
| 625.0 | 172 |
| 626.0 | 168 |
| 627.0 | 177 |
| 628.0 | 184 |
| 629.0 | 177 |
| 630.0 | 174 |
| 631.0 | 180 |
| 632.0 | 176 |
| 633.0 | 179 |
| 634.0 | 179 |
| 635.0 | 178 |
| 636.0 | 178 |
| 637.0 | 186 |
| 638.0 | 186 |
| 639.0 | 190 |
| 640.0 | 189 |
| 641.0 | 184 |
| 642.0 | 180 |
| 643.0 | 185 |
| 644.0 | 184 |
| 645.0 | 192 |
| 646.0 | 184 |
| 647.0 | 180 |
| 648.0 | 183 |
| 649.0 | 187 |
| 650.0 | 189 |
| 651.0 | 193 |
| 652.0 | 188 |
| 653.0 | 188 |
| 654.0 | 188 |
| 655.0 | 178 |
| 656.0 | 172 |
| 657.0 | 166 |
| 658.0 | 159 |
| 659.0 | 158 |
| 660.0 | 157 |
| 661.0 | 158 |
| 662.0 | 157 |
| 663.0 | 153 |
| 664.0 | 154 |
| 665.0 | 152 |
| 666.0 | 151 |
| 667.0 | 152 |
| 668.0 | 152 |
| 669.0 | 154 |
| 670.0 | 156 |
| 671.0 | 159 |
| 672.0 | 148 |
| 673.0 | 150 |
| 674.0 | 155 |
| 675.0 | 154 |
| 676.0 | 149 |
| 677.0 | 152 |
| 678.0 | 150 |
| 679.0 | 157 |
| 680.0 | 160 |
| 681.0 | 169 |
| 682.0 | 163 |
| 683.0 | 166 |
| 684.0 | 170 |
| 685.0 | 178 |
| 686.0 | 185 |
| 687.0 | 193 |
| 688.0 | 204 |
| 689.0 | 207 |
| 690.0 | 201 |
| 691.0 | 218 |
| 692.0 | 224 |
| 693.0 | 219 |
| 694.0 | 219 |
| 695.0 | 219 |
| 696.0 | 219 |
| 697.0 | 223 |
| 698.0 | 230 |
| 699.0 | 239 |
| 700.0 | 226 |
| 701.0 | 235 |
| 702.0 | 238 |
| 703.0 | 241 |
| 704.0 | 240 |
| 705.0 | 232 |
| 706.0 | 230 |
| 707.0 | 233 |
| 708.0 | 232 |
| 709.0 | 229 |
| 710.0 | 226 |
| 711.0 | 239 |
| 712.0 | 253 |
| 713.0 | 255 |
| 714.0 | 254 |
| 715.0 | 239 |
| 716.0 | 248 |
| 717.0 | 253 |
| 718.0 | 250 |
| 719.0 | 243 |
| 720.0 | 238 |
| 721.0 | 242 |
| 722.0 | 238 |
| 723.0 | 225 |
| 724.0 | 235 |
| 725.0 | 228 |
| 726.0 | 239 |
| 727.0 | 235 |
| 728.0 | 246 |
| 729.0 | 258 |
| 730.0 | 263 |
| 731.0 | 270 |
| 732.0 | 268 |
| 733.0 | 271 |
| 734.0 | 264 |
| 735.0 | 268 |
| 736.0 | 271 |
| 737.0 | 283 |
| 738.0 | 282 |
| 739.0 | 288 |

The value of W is 1.50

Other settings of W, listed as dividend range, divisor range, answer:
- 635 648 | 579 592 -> 1.82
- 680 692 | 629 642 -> 1.03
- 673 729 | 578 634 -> 1.59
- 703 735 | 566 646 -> 1.74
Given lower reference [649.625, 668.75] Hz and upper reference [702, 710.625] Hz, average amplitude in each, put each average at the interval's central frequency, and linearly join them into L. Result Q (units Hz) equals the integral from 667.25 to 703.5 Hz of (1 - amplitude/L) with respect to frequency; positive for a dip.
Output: 2.96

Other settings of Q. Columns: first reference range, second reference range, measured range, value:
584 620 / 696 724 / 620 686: 2.0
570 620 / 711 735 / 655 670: 2.5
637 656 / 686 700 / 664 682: 4.3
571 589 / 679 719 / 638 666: -0.3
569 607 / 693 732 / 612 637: -3.3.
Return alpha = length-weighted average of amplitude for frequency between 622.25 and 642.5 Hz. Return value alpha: 179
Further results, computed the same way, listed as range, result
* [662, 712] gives 192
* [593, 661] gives 161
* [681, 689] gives 181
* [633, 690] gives 172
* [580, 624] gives 128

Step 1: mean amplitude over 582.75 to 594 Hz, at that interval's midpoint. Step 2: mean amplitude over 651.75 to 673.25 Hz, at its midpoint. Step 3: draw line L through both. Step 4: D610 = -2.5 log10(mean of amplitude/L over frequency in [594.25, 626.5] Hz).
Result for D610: -0.19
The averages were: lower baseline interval 102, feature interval 142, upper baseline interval 161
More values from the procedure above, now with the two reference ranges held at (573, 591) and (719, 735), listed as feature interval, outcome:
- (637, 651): -0.121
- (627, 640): -0.161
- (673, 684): 0.261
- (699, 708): -0.044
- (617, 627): -0.176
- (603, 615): -0.041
